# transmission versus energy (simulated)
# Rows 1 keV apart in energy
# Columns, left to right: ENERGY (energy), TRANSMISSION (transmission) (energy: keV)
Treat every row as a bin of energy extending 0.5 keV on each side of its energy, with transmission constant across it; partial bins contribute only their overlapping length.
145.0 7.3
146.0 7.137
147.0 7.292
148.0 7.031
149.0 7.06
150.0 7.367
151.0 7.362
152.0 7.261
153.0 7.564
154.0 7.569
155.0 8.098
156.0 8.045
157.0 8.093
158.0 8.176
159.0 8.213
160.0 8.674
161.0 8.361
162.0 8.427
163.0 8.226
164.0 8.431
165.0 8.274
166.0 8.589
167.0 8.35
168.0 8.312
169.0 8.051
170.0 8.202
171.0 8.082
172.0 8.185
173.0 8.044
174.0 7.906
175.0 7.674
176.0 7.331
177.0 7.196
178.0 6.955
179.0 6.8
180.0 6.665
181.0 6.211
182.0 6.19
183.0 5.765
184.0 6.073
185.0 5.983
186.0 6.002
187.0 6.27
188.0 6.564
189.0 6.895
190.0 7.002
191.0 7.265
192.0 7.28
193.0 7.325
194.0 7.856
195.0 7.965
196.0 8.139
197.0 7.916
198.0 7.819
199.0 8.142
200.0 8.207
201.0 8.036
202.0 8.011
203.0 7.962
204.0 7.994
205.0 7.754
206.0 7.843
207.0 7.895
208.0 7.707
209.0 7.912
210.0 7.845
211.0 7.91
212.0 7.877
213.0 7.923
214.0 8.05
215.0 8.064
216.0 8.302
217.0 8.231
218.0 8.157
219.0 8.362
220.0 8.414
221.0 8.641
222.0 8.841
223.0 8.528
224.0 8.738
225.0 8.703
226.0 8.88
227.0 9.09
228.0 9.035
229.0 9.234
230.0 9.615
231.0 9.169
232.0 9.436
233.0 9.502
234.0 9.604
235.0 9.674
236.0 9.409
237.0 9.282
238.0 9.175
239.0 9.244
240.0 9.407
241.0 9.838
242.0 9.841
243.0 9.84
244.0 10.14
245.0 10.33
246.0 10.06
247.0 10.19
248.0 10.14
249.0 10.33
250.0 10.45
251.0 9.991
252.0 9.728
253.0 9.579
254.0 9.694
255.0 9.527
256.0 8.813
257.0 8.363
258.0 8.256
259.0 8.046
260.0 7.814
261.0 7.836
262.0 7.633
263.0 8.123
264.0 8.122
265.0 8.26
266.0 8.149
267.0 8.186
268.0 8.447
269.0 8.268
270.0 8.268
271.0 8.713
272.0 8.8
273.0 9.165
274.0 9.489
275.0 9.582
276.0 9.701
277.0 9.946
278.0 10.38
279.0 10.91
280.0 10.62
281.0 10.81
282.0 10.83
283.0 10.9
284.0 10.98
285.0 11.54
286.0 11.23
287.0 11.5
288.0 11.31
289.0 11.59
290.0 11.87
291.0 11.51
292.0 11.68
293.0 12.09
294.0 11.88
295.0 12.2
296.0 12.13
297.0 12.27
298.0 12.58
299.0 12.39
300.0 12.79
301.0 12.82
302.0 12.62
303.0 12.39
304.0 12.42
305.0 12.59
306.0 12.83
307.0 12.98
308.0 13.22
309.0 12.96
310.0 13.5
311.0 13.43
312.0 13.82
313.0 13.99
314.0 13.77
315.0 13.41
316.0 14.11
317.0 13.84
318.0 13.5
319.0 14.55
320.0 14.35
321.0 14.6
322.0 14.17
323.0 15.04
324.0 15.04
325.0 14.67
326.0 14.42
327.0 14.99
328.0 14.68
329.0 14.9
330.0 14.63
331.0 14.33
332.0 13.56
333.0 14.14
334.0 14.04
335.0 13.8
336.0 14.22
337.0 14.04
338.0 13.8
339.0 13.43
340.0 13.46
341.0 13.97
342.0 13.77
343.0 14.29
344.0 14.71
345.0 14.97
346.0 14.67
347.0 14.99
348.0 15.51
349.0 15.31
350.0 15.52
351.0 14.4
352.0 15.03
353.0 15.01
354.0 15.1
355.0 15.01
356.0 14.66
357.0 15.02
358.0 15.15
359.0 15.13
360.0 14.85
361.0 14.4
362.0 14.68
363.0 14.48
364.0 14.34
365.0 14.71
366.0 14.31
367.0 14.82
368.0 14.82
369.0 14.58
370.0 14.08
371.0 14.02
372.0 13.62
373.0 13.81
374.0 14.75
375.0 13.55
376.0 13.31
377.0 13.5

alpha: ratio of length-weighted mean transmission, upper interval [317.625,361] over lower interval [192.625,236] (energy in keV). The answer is 1.73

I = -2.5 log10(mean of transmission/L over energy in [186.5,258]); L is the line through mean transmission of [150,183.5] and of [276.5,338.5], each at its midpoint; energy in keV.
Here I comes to 0.13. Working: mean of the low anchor 7.73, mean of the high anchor 12.9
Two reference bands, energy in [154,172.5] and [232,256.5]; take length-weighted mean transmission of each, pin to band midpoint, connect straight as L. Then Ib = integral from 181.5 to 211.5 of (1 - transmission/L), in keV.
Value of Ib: 5.0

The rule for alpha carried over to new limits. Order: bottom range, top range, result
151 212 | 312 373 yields 1.89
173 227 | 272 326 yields 1.61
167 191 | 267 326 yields 1.69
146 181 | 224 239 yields 1.19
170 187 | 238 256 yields 1.42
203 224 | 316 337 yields 1.77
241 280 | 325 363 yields 1.58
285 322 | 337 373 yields 1.14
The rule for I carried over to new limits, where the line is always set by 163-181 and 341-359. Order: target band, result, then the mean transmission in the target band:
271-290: 0.155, 10.5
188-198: 0.155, 7.48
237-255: 0.093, 9.85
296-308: 0.030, 12.6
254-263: 0.320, 8.36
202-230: 0.151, 8.31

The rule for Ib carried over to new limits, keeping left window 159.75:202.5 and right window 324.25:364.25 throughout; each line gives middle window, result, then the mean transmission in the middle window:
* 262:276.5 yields 3.5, 8.63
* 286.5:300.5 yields 0.4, 12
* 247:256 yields 0.6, 9.88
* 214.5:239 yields 1.5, 8.93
